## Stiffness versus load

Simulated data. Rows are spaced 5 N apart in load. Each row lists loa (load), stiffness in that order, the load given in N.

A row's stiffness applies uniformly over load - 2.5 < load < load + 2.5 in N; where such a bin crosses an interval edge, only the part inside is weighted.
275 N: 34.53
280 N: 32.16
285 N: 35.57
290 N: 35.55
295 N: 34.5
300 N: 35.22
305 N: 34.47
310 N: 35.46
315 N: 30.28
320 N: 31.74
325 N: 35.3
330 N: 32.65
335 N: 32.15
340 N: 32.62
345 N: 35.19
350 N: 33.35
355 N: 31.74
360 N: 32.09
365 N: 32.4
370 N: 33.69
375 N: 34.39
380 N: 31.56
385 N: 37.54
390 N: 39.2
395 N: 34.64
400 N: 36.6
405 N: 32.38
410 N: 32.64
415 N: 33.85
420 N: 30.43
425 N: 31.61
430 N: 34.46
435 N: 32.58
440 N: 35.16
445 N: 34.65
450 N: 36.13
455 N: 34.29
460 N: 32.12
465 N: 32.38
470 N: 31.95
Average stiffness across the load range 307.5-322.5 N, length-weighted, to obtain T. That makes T 32.5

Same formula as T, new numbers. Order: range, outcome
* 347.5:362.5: 32.4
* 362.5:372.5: 33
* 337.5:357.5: 33.2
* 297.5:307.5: 34.8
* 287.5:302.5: 35.1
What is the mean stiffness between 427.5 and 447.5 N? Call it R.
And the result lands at 34.2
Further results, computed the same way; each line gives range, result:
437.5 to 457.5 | 35.1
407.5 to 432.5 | 32.6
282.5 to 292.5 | 35.6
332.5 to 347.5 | 33.3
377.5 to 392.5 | 36.1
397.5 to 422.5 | 33.2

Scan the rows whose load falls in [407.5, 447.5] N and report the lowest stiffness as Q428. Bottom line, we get 30.43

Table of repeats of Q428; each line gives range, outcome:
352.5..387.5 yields 31.56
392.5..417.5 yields 32.38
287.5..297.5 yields 34.5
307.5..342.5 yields 30.28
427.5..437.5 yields 32.58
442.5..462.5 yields 32.12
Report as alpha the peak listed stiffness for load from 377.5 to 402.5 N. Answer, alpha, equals 39.2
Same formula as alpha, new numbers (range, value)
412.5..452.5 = 36.13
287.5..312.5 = 35.55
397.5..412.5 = 36.6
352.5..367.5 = 32.4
